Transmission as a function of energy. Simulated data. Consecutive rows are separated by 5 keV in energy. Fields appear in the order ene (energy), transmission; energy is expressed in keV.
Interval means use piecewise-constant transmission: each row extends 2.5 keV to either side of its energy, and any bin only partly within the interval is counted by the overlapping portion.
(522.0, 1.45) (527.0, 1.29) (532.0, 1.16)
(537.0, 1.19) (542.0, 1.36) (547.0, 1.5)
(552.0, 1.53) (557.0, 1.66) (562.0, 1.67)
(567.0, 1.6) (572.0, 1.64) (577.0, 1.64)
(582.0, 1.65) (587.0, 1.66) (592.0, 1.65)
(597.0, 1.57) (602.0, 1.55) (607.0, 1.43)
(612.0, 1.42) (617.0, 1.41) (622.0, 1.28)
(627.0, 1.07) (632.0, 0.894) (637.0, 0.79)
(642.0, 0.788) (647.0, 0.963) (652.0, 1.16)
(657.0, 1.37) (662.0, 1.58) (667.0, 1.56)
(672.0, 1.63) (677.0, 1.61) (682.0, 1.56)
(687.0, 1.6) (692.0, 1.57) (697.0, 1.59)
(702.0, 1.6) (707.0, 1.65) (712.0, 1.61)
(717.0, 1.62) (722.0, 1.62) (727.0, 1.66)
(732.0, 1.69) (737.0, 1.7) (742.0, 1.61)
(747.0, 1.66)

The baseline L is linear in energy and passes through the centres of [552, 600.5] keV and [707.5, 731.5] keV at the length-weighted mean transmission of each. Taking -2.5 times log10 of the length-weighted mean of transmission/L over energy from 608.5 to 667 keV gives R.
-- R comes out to 0.353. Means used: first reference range 1.63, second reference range 1.63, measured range 1.18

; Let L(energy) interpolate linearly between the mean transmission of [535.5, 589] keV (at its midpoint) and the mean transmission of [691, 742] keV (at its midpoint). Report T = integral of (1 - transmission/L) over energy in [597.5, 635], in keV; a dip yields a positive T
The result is 6.7 keV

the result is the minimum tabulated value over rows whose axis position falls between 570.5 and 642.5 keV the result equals 0.788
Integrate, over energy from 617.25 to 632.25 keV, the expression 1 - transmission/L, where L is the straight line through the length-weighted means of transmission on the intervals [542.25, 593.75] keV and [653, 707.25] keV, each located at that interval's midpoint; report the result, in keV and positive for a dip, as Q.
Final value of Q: 4.03 keV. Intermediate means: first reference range 1.61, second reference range 1.56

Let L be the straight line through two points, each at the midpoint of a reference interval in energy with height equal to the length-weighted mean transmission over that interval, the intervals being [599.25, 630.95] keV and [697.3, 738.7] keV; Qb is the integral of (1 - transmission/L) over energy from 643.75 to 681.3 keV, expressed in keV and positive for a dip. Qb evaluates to 2.0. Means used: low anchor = 1.34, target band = 1.41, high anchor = 1.64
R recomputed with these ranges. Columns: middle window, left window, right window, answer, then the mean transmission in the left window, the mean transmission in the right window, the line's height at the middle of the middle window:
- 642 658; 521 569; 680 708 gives 0.385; 1.44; 1.59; 1.55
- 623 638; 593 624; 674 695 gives 0.471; 1.46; 1.59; 1.49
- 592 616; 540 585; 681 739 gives 0.065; 1.59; 1.62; 1.6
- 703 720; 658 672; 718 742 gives 0.004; 1.56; 1.66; 1.63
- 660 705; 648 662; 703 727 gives -0.107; 1.29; 1.63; 1.44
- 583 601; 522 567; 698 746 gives -0.095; 1.43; 1.64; 1.49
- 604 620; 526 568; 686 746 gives 0.068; 1.44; 1.63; 1.51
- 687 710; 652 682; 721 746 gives -0.012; 1.52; 1.66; 1.58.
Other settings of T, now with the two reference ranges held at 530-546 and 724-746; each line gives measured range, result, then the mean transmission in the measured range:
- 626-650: 9.34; 0.896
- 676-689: -0.25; 1.59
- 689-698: 0.00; 1.58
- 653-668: 0.49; 1.46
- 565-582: -3.75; 1.63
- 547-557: -2.03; 1.56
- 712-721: 0.05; 1.62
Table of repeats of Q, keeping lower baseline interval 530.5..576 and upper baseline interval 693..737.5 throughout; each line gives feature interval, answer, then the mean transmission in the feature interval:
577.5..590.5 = -1.2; 1.65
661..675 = 0.0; 1.59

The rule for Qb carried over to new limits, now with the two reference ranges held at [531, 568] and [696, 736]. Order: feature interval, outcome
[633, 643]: 4.82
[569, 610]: -2.49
